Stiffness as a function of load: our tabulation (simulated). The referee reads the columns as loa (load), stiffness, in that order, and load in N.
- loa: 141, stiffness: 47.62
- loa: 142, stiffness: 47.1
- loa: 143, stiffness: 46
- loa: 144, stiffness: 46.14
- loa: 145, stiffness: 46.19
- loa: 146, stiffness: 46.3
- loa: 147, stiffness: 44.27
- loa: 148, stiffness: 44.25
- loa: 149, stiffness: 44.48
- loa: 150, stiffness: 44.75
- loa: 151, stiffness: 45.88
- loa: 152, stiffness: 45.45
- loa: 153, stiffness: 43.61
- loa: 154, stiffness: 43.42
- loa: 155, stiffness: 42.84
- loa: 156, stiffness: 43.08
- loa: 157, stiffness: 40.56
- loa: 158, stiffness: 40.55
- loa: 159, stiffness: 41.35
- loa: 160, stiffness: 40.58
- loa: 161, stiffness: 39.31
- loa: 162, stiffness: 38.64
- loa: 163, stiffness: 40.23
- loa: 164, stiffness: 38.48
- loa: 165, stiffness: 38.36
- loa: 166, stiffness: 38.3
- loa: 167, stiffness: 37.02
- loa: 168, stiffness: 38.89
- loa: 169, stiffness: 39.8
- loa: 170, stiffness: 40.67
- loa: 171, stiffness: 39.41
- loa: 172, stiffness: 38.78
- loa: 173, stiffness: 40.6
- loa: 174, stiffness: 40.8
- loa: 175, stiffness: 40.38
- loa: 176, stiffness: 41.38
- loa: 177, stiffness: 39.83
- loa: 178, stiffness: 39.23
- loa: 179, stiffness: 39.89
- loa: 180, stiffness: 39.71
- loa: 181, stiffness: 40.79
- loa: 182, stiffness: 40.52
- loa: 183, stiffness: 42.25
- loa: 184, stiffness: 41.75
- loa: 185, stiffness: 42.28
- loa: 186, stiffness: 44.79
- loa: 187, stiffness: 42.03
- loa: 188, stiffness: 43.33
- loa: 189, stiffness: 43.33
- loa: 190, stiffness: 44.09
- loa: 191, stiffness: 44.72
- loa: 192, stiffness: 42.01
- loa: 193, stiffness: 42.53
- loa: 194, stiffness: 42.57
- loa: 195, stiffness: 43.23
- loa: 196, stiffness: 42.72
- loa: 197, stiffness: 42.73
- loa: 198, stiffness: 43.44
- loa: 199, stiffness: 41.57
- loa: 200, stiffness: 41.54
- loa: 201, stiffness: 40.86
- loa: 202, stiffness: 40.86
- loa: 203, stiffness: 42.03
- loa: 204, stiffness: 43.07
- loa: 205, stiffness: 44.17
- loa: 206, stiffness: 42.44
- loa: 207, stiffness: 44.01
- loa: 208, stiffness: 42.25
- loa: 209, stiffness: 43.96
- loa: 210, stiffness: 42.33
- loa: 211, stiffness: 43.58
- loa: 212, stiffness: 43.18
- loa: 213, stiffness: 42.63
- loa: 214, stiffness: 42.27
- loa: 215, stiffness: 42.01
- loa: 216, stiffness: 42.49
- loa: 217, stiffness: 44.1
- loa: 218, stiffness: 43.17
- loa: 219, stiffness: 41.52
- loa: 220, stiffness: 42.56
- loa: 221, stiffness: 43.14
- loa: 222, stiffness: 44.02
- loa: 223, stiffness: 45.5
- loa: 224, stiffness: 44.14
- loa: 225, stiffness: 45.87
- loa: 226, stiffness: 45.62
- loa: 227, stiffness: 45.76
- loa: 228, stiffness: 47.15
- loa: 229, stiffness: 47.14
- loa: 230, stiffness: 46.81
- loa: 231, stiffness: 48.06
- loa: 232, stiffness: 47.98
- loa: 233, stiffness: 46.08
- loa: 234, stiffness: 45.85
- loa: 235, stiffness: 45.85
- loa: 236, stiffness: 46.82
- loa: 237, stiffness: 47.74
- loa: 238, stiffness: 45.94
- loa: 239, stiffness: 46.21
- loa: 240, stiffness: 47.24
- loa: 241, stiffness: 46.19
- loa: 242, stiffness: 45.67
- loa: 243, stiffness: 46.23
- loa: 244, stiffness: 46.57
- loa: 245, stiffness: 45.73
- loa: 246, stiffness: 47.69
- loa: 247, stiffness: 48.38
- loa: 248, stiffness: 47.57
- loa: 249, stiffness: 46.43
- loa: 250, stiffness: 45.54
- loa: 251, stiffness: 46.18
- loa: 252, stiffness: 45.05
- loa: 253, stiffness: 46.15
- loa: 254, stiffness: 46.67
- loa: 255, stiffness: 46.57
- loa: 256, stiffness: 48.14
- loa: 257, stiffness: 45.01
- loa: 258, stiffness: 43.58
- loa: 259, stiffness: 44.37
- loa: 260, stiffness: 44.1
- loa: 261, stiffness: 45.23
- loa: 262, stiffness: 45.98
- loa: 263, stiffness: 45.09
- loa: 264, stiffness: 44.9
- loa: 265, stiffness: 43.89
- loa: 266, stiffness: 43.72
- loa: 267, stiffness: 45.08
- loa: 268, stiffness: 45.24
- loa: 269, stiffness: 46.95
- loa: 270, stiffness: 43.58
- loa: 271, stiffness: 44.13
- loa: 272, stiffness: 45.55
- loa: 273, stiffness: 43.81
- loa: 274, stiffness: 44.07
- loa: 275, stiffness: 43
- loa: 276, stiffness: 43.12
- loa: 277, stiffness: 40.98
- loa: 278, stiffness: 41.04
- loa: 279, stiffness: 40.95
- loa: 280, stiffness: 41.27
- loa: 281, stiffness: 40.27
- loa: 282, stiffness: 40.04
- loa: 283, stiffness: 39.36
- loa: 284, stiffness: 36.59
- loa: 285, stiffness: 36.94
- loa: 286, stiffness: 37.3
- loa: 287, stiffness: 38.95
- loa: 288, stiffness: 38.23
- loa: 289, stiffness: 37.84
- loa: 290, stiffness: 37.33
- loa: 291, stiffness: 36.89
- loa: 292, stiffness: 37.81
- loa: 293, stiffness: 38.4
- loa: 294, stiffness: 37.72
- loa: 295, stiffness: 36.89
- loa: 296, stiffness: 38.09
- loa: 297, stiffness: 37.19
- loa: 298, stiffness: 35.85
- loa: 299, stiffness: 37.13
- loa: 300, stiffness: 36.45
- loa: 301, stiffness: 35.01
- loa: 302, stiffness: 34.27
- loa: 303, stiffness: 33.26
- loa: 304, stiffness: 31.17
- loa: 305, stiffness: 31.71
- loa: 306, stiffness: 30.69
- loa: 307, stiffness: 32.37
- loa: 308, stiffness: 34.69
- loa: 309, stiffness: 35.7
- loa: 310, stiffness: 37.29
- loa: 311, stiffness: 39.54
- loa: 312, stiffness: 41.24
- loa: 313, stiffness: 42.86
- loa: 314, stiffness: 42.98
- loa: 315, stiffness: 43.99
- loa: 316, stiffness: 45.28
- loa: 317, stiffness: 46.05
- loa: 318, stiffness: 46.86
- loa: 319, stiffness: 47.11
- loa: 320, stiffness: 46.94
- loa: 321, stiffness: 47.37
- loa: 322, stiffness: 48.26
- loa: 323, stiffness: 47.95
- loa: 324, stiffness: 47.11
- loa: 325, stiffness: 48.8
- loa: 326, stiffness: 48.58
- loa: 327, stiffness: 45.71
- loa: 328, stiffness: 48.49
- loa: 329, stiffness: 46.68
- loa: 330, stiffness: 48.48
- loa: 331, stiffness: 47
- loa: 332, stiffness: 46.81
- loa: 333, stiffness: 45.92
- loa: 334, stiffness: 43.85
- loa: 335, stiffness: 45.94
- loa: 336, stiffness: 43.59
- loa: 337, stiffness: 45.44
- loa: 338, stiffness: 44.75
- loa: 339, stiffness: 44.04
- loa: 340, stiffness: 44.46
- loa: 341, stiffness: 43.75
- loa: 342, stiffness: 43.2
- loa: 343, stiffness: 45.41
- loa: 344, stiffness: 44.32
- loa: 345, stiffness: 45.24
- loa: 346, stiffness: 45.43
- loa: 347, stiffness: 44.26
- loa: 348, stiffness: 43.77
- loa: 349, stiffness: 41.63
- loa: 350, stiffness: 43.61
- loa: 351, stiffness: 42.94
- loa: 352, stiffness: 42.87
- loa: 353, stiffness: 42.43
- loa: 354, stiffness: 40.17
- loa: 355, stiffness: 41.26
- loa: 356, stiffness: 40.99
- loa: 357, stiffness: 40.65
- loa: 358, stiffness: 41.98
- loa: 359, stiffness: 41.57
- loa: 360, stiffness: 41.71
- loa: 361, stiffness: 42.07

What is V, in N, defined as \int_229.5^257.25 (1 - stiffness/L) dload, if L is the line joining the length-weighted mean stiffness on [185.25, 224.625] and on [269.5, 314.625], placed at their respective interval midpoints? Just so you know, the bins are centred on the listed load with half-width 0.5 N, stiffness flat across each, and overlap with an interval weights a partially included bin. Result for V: -3.8 N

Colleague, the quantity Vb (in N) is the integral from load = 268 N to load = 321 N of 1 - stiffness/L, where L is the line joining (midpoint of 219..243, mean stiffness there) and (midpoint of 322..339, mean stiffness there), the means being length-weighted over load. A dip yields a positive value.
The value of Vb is 7.7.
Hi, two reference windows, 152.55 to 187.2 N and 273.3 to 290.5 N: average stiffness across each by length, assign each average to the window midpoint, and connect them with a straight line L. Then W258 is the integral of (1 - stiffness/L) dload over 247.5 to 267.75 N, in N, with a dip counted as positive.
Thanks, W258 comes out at -2.7 N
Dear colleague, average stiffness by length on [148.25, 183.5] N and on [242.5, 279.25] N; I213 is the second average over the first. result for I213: 1.10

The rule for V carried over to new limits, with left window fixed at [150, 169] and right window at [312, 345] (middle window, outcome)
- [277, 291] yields 1.8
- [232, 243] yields -0.8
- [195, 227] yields -0.5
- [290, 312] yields 4.5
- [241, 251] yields -0.7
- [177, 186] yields 0.1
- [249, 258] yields -0.5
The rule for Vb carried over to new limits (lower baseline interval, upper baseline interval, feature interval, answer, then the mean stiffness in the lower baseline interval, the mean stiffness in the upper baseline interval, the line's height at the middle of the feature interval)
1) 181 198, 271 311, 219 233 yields -1.5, 42.8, 37.9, 41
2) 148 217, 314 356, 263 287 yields 0.9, 41.8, 45.2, 43.9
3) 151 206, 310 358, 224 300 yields -0.6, 41.4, 44.7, 43.2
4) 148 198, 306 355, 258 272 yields -0.6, 41.5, 44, 43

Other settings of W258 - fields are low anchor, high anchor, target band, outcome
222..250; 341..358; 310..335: -1.1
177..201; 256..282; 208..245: -1.8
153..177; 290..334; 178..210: -1.6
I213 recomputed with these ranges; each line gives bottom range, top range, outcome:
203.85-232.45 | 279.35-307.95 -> 0.83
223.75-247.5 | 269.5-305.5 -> 0.83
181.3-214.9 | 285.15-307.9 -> 0.84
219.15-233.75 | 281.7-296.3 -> 0.83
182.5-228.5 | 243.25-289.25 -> 1.01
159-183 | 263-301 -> 1.02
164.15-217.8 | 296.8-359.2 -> 1.02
